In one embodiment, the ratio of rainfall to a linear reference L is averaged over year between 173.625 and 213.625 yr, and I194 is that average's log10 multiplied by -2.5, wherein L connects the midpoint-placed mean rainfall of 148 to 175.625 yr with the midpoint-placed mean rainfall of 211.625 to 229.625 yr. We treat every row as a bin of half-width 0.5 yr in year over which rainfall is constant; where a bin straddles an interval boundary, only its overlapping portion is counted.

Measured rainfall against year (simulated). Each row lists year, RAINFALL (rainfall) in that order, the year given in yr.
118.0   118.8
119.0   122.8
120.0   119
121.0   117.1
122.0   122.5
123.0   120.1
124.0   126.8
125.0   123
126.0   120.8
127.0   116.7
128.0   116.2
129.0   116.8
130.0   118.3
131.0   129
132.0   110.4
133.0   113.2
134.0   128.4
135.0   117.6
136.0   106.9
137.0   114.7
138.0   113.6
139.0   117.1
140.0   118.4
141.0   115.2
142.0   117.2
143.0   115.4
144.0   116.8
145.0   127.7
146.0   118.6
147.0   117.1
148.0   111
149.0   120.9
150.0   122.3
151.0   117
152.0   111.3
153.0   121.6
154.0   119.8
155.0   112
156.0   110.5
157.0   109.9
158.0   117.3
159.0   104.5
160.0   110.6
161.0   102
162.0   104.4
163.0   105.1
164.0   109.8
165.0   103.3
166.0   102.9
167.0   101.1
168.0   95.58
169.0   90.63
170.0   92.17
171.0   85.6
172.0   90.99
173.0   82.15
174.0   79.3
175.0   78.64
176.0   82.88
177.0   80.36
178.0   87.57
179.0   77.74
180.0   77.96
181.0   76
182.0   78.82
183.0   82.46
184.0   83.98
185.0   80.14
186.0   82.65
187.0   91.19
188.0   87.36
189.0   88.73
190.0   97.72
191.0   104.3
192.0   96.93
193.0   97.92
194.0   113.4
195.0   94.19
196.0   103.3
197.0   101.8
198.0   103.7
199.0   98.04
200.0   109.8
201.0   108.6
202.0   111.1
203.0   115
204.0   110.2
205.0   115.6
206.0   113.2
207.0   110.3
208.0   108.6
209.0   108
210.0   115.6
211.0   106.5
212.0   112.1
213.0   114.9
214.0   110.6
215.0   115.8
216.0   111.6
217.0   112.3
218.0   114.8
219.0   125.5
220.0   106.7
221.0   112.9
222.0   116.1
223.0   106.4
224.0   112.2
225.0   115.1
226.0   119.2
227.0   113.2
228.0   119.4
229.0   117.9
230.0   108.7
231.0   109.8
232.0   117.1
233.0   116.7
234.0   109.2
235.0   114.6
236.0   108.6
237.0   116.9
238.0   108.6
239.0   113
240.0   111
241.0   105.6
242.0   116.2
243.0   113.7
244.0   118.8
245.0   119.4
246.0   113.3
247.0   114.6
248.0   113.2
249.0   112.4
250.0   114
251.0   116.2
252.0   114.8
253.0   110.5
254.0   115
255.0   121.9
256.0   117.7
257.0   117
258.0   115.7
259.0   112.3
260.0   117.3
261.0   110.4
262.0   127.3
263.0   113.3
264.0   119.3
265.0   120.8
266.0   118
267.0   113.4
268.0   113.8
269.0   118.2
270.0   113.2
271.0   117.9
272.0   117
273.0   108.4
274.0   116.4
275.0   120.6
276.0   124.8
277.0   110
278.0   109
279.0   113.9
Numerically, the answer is 0.13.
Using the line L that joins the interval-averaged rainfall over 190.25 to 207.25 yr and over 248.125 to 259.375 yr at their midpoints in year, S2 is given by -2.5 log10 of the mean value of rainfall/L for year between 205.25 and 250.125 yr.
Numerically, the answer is -0.02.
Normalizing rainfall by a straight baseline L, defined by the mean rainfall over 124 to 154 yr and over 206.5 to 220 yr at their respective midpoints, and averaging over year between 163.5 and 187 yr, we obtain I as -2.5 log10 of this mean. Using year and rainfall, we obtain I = 0.304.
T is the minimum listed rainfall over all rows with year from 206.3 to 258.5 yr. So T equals 105.6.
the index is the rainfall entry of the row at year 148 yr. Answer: 111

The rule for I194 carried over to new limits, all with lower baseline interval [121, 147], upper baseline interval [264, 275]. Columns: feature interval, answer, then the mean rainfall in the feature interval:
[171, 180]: 0.39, 82.4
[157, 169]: 0.13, 105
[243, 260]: 0.01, 115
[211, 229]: 0.03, 114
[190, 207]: 0.11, 106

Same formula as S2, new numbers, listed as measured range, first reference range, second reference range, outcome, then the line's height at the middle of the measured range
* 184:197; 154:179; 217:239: 0.10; 104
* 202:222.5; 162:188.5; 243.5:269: -0.12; 101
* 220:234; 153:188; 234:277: -0.05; 108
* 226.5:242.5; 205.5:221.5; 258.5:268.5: 0.01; 114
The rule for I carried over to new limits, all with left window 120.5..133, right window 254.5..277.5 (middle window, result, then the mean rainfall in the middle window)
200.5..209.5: 0.06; 111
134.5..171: 0.07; 111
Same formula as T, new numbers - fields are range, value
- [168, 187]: 76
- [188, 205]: 87.36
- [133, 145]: 106.9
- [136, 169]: 90.63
